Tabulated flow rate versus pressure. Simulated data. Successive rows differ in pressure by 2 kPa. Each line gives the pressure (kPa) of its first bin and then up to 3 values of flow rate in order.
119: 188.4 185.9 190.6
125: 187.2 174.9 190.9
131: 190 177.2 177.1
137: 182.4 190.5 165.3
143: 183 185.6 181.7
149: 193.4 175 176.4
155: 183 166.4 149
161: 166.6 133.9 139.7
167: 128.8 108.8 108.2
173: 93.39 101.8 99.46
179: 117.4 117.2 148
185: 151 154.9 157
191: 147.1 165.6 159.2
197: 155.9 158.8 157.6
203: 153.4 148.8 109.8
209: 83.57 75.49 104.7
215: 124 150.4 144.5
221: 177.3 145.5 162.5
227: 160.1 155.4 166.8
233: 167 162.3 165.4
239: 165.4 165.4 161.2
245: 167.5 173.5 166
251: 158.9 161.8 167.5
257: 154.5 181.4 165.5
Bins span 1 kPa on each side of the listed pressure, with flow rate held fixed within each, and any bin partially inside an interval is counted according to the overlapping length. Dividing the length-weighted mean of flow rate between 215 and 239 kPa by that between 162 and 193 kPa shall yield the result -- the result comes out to 1.23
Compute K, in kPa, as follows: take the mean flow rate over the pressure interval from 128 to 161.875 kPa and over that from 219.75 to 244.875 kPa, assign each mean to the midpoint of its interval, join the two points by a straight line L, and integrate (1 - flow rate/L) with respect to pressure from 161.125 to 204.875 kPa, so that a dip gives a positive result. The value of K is 8.8 kPa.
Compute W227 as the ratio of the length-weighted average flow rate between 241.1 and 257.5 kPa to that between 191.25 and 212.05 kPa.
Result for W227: 1.20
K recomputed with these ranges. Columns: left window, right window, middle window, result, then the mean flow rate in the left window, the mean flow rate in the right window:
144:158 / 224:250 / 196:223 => 5.6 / 180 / 164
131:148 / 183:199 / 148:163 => 0.3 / 181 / 156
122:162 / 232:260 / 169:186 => 5.6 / 179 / 166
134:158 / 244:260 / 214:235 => 1.8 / 180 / 166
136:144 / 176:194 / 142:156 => -0.8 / 180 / 140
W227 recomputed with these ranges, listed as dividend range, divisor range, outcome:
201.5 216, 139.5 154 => 0.64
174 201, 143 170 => 0.88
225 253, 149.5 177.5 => 1.18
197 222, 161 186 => 1.09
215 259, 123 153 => 0.88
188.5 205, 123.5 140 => 0.85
